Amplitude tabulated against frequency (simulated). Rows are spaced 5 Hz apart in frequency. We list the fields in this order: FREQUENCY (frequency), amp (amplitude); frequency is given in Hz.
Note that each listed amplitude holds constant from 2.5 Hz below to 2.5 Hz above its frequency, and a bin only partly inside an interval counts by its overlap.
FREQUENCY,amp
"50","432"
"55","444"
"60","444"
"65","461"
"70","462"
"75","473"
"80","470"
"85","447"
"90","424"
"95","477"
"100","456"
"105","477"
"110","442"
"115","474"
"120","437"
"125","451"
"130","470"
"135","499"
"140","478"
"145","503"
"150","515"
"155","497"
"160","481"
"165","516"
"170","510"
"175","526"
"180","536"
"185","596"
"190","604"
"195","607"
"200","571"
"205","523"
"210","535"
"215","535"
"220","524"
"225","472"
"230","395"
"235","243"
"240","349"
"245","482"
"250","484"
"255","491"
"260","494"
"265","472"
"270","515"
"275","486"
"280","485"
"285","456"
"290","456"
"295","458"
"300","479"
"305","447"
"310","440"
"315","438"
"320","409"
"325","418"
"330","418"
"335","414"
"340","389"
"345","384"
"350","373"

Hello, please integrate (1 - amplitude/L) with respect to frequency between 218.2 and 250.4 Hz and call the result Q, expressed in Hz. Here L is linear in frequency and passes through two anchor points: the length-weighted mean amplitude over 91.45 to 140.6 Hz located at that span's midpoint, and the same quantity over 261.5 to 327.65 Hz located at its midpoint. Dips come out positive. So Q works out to 3.2 Hz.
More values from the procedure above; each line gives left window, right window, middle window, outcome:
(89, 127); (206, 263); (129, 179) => -4.95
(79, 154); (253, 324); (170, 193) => -4.59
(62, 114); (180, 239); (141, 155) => -0.61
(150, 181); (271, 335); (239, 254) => 0.68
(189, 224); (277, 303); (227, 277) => 6.16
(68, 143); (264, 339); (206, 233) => -1.97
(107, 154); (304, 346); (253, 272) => -2.46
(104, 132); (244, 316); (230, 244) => 4.03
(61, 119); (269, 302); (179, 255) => -4.39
